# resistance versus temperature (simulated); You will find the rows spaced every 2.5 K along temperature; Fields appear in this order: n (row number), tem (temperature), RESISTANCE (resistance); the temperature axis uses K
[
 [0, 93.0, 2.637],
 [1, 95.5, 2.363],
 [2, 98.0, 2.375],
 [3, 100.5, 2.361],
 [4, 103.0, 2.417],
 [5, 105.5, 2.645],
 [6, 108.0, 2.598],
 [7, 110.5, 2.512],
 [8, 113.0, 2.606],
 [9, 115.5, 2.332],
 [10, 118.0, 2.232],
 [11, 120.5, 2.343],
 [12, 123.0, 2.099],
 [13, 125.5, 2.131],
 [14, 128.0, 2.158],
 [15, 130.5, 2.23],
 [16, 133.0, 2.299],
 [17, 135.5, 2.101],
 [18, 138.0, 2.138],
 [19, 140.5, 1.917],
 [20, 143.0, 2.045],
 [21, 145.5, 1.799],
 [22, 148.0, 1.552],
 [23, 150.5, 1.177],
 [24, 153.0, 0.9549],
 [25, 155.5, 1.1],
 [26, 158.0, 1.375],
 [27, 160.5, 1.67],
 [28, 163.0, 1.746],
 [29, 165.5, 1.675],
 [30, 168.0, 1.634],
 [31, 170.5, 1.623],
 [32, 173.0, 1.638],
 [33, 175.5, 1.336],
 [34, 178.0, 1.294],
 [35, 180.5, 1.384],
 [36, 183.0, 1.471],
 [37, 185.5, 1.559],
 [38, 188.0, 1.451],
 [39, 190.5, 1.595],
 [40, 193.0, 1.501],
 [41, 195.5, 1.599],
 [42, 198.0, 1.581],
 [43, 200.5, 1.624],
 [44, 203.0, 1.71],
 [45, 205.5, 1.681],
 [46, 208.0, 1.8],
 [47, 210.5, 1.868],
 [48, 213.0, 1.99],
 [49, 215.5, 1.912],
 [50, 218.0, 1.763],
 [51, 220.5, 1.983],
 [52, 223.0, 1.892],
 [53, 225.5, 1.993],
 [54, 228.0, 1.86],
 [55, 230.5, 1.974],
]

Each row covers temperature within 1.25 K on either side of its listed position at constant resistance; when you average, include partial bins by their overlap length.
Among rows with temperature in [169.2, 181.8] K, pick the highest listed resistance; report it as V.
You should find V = 1.638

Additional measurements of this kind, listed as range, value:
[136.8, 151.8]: 2.138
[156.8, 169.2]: 1.746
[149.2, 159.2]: 1.375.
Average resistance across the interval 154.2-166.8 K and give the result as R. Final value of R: 1.51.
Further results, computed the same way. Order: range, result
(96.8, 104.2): 2.38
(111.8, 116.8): 2.47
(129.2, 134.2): 2.26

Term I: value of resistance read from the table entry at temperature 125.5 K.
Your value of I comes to 2.131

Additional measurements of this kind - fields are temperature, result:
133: 2.299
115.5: 2.332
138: 2.138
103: 2.417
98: 2.375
